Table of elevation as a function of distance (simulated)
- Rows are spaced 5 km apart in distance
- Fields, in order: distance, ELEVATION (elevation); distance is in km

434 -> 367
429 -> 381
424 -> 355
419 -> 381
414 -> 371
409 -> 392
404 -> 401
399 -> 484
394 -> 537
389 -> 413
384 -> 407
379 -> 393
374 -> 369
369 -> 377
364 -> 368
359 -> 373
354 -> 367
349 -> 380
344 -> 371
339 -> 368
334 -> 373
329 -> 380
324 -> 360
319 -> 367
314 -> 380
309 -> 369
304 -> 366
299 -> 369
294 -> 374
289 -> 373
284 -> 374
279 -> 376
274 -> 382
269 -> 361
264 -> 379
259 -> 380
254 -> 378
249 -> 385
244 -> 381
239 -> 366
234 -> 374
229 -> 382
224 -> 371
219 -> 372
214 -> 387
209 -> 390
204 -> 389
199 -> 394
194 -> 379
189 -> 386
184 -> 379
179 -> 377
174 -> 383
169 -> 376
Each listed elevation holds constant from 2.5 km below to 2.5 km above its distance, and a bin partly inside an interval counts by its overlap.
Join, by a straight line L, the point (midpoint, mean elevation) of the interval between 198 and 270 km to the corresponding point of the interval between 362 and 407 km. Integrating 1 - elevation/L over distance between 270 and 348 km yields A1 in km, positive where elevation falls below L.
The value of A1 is 5.1 km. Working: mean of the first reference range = 379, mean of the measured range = 372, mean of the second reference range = 417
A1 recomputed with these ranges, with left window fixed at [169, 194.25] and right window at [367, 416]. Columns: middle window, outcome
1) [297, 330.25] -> 2.69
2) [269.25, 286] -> 0.89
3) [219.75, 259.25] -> 1.35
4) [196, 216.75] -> -0.27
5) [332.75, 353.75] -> 1.80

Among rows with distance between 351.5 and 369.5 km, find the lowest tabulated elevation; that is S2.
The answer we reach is 367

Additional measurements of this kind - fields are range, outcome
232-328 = 360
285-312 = 366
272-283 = 376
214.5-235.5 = 371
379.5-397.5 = 407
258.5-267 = 379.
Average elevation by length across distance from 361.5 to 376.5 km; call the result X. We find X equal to 371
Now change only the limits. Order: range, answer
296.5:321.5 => 370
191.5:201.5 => 386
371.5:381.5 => 381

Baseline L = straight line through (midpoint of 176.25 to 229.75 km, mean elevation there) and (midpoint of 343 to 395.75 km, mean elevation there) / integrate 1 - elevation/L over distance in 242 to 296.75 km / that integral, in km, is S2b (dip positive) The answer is 1.5 km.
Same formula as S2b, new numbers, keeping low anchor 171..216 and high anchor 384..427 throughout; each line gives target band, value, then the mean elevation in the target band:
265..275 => 0.6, 371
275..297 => 1.3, 375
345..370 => 2.2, 373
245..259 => 0.4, 381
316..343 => 2.3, 370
